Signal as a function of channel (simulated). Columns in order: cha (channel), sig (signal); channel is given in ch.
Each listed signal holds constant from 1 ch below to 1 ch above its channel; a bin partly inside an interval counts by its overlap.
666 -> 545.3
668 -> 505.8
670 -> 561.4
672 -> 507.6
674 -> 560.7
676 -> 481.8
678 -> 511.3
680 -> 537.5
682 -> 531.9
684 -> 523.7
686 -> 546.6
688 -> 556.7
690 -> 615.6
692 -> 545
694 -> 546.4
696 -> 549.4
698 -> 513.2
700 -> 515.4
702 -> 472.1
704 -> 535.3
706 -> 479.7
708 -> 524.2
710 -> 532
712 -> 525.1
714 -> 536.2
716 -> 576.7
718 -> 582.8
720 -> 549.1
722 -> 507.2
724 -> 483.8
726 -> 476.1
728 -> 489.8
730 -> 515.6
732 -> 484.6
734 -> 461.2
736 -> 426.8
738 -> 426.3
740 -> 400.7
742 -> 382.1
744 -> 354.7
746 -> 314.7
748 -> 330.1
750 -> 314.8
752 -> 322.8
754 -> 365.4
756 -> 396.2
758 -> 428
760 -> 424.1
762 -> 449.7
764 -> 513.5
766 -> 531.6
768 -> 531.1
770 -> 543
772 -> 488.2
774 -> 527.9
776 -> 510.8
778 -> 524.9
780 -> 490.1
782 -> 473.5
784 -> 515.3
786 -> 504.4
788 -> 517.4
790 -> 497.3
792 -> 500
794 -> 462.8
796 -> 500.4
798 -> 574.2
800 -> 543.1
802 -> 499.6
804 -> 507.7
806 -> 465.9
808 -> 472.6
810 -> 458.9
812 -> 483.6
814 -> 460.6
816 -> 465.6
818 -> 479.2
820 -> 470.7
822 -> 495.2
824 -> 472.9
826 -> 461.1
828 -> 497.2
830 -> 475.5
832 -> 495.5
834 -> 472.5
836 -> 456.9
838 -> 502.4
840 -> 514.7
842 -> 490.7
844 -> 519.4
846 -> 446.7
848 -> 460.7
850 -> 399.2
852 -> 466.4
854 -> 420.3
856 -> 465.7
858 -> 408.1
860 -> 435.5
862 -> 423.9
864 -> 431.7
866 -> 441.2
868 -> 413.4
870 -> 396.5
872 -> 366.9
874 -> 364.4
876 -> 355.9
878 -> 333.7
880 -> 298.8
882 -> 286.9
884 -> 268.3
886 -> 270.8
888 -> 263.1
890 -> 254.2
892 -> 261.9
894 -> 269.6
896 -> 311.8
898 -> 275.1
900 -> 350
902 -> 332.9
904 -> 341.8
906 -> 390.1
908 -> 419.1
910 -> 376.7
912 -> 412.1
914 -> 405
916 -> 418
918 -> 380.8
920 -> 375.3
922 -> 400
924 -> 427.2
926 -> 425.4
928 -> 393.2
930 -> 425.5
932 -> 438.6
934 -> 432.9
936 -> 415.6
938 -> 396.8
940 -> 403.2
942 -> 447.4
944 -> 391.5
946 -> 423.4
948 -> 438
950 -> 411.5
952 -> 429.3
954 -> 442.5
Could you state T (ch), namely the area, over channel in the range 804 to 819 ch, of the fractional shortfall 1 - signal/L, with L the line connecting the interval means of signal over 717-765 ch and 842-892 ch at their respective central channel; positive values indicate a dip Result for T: -2.5 ch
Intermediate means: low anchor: 433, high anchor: 383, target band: 472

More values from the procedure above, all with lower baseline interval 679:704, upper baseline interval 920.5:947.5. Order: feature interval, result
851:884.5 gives 4.6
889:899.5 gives 3.8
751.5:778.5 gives 1.6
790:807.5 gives -0.8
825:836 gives -0.2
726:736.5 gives 0.8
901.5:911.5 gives 1.3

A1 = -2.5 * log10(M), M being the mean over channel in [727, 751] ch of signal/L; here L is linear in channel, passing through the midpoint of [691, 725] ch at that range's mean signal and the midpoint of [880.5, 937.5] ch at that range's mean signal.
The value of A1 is 0.225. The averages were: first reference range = 528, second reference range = 358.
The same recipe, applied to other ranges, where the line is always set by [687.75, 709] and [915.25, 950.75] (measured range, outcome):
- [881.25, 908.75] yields 0.375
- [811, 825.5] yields -0.009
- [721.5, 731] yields 0.050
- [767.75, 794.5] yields -0.036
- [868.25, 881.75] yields 0.248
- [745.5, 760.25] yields 0.363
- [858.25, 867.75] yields 0.047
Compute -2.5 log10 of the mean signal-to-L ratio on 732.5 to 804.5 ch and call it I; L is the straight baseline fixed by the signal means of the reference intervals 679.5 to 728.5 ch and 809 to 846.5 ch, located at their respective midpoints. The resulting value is 0.10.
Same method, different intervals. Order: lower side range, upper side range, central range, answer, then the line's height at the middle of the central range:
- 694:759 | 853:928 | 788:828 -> -0.18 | 414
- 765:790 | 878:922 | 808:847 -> -0.10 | 439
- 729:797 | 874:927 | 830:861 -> -0.20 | 387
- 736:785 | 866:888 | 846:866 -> -0.22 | 356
